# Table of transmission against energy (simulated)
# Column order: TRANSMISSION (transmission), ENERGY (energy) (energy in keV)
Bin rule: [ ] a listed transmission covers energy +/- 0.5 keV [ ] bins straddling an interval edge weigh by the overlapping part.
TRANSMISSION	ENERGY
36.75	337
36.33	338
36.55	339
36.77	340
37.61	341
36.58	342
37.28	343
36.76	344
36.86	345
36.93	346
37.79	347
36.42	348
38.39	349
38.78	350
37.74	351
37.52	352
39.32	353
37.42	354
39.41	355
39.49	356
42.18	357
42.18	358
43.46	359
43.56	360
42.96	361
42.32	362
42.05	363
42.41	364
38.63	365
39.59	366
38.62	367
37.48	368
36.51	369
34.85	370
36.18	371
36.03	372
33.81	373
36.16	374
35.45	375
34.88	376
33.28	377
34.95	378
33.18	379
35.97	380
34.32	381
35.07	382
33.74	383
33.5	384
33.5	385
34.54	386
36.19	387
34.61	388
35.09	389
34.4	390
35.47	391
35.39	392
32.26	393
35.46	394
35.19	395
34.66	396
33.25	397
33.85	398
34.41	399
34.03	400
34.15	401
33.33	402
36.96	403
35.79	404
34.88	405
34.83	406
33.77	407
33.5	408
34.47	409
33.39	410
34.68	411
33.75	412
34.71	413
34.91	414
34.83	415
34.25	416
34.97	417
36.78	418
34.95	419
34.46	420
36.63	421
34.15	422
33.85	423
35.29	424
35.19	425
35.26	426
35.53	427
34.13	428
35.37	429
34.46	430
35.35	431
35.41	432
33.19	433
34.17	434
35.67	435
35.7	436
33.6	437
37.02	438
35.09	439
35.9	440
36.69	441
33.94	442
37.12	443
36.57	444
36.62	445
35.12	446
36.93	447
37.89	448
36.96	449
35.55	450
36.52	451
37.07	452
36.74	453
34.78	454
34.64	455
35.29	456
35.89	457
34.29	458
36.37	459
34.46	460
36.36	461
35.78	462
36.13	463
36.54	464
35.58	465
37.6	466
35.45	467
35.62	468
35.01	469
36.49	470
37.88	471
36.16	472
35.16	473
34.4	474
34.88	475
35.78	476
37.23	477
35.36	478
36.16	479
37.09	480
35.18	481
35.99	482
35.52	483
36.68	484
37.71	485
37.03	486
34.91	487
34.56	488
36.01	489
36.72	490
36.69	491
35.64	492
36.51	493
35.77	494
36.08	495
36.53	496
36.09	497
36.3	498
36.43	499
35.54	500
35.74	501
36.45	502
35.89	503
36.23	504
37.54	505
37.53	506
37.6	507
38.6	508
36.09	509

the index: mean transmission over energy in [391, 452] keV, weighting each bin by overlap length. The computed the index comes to 35.1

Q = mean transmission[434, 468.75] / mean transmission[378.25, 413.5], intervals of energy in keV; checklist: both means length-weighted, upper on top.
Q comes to 1.04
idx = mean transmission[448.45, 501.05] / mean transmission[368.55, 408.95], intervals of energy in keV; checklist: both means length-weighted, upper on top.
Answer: 1.04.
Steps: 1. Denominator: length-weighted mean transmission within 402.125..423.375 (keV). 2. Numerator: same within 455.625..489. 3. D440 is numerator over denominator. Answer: 1.03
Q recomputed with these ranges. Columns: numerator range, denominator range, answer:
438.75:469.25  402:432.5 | 1.03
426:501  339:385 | 0.95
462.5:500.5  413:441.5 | 1.03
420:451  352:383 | 0.93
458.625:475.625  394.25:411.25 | 1.04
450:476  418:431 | 1.02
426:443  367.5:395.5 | 1.01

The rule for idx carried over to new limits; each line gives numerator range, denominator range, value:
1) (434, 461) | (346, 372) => 0.91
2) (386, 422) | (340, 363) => 0.89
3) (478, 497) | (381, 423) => 1.04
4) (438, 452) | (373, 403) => 1.05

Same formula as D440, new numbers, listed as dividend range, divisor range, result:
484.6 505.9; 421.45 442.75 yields 1.03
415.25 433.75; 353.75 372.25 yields 0.88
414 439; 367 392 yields 1.00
